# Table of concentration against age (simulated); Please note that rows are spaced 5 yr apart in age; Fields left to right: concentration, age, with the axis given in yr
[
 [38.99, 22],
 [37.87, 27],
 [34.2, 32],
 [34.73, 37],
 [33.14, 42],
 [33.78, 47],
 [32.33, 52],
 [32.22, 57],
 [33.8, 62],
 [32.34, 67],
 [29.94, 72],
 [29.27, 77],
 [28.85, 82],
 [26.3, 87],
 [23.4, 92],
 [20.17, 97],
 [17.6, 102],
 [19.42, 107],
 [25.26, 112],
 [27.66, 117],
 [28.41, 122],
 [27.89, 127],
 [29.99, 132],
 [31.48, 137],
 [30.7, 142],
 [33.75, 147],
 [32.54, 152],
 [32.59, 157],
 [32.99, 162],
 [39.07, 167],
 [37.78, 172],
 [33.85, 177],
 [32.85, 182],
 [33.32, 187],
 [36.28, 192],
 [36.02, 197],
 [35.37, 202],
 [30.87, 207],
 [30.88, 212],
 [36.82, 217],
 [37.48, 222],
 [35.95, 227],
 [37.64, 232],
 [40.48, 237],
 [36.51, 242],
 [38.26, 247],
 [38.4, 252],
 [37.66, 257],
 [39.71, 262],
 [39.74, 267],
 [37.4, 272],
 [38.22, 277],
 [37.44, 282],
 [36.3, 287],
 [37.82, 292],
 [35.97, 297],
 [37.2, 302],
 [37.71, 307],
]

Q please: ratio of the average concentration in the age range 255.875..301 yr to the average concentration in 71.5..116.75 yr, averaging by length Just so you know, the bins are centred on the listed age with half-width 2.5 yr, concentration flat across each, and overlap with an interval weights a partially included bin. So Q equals 1.55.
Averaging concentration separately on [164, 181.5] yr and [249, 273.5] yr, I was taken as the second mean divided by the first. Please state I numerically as 1.06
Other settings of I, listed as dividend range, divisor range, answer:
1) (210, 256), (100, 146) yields 1.38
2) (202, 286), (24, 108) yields 1.25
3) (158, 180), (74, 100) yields 1.40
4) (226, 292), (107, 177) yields 1.22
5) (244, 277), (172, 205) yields 1.11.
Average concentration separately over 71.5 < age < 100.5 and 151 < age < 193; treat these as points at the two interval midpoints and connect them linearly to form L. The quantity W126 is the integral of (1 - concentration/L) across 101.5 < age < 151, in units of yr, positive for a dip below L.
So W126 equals 3.8 yr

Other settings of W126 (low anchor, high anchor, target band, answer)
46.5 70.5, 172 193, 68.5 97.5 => 5.32 yr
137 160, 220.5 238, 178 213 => 1.61 yr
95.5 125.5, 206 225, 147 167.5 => -4.01 yr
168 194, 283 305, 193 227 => 0.73 yr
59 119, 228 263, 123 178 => -3.27 yr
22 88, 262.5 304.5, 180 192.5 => 0.57 yr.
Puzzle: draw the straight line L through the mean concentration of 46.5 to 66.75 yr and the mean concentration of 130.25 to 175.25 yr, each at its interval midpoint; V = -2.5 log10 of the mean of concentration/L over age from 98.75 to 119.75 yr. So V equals 0.42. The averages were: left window 32.9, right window 33.5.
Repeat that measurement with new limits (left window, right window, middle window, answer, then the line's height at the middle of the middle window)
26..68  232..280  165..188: 0.04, 36.6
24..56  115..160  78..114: 0.36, 32.2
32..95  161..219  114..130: 0.17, 32.7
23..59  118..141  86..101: 0.37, 31.4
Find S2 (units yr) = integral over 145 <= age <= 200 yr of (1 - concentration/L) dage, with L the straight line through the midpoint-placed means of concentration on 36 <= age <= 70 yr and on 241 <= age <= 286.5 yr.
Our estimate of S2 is 2.0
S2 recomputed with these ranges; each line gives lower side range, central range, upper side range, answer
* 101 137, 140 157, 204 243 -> -2.2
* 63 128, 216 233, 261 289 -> -1.1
